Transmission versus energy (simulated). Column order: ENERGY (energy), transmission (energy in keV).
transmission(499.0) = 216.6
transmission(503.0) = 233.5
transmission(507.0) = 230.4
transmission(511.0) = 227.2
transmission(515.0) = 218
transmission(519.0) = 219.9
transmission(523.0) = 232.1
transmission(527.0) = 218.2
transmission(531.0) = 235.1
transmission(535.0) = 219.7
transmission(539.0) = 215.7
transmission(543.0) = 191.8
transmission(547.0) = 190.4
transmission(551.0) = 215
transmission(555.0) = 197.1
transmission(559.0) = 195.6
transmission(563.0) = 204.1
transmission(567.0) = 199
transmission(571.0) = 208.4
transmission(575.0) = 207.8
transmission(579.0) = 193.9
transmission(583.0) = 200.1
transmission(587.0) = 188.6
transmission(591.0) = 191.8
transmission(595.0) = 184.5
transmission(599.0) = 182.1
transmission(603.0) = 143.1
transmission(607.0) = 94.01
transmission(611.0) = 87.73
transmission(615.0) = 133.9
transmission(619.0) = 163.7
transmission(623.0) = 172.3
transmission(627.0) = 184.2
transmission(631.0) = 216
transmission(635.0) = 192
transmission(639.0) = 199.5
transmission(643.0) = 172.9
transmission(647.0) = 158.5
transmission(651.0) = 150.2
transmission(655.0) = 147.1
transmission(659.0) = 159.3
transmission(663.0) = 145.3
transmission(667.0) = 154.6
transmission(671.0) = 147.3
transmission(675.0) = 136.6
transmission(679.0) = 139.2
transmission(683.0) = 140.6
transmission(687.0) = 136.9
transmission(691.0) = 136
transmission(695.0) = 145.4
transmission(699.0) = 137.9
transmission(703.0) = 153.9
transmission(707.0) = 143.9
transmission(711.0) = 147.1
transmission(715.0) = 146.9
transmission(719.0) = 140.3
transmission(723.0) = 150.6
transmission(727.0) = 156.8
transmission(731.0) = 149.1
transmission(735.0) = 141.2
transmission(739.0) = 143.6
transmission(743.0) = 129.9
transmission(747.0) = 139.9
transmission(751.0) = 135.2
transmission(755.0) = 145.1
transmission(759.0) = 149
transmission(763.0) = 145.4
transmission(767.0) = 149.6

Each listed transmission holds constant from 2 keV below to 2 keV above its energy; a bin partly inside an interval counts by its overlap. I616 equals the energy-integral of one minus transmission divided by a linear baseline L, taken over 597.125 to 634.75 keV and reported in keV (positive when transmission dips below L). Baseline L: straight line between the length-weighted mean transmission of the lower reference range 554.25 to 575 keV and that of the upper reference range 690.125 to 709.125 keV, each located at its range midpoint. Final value 5.1 keV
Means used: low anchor 202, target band 155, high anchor 144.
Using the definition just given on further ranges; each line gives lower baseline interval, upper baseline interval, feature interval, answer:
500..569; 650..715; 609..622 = 3.26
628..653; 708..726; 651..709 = 6.61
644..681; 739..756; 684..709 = 0.42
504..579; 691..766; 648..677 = 3.34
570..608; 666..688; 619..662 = -4.19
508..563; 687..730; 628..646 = -1.94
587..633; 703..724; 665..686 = 1.14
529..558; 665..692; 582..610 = 2.79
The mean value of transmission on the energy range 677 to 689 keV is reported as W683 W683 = 139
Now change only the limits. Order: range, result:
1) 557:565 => 200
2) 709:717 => 147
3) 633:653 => 175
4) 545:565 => 200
